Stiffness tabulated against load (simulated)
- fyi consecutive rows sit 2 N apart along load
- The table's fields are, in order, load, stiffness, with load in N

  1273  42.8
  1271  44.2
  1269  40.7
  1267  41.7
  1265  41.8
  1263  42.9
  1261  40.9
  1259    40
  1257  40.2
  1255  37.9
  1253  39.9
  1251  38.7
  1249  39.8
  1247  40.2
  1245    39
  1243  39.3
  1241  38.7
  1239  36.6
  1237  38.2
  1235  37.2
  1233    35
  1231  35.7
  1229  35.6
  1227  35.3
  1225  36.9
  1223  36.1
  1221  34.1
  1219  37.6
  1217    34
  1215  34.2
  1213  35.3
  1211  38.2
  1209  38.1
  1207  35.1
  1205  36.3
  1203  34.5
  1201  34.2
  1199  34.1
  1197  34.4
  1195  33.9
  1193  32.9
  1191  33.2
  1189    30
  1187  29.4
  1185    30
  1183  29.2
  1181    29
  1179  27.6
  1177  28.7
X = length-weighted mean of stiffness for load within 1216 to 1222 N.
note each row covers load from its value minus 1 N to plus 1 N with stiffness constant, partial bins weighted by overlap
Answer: 35.2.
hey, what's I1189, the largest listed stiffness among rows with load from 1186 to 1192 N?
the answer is 33.2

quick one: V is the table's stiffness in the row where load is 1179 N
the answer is 27.6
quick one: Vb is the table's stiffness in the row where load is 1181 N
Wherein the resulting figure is 29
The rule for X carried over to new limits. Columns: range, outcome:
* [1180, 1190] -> 29.5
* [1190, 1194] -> 33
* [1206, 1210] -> 36.6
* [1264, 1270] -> 41.4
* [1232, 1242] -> 37.1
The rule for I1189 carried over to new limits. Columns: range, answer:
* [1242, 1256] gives 40.2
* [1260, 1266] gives 42.9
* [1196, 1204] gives 34.5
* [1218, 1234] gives 37.6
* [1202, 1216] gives 38.2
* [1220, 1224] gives 36.1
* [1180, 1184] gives 29.2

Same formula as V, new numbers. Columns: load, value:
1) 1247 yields 40.2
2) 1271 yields 44.2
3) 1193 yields 32.9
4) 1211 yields 38.2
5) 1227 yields 35.3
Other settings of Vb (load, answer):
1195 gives 33.9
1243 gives 39.3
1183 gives 29.2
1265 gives 41.8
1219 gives 37.6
